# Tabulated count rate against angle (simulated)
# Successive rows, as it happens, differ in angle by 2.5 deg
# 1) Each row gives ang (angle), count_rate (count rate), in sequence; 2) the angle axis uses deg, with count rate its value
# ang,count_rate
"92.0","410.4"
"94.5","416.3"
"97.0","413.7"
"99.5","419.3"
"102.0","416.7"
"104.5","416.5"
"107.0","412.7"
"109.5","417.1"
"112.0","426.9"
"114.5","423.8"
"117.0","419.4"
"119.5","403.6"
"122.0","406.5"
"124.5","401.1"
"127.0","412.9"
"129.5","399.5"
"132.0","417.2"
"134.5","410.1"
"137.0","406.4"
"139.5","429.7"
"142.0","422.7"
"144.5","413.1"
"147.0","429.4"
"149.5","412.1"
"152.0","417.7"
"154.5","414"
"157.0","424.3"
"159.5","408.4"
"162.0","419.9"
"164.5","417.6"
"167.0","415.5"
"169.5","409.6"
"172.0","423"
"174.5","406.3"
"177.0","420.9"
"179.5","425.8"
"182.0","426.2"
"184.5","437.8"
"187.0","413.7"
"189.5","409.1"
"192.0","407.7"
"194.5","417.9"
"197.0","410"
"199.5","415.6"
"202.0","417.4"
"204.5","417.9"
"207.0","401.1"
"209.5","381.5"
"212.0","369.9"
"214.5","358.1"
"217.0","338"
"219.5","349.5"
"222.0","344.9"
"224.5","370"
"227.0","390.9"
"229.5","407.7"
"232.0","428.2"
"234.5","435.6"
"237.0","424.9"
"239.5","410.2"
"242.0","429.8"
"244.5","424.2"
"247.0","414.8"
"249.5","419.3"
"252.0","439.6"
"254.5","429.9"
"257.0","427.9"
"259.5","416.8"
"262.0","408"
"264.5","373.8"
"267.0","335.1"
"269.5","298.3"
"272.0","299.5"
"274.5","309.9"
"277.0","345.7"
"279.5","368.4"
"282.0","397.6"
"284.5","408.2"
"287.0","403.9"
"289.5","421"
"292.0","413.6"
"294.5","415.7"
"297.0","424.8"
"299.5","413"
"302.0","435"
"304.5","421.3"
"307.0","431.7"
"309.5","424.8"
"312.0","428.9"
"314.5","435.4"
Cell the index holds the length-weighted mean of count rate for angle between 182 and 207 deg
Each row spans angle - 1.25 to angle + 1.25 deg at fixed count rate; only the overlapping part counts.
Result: 416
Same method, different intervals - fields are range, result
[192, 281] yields 390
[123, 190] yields 416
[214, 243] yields 391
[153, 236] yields 404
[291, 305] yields 421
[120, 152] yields 413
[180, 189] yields 424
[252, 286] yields 373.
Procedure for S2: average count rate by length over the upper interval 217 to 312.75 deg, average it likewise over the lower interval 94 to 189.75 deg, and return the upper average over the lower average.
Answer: 0.95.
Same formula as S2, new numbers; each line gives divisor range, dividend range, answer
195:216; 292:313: 1.07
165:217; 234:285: 0.96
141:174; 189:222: 0.93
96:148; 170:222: 0.97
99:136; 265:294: 0.88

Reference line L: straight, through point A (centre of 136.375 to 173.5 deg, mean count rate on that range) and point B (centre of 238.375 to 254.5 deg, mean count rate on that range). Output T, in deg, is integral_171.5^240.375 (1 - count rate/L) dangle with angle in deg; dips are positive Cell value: 3.1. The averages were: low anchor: 418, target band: 402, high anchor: 424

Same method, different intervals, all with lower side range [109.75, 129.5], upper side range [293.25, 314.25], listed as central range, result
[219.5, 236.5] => 1.05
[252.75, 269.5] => 1.18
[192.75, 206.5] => 0.11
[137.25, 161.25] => -0.22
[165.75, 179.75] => 0.00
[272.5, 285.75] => 1.91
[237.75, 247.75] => 0.02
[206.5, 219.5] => 1.64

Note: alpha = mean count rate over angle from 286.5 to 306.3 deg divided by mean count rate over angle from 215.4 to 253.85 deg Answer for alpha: 1.04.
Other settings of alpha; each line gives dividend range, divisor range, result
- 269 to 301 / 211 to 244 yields 0.98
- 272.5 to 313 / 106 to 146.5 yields 0.97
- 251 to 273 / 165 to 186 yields 0.91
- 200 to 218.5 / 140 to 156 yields 0.92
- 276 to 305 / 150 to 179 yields 0.97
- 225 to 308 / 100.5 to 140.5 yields 0.97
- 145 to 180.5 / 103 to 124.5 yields 1.01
